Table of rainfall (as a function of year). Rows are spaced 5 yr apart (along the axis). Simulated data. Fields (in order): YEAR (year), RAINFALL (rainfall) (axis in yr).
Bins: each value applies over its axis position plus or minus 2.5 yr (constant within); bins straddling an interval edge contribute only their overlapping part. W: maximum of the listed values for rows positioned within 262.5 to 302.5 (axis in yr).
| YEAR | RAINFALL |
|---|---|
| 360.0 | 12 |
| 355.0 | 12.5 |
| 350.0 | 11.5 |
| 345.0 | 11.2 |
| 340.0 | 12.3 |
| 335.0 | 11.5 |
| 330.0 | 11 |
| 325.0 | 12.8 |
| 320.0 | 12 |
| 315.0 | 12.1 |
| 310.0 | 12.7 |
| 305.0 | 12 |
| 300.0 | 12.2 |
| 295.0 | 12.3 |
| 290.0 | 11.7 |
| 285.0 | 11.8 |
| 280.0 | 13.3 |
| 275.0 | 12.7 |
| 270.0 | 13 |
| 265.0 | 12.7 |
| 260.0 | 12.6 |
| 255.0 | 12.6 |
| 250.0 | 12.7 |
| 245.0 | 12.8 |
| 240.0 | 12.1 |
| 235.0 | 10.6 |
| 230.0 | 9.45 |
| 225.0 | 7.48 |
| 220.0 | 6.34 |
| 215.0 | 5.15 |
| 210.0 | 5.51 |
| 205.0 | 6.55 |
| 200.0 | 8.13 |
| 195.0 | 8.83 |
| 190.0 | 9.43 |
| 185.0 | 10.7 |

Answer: 13.3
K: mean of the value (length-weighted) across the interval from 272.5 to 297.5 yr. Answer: 12.4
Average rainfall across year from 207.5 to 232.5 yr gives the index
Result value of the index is 6.79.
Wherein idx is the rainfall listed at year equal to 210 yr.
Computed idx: 5.51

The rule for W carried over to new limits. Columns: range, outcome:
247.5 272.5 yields 13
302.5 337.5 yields 12.8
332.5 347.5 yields 12.3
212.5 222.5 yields 6.34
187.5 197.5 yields 9.43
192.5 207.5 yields 8.83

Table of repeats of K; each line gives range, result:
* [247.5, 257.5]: 12.7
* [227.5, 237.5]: 10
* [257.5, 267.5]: 12.7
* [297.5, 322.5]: 12.2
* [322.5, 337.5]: 11.8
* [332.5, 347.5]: 11.7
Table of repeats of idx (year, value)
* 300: 12.2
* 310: 12.7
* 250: 12.7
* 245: 12.8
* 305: 12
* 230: 9.45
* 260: 12.6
